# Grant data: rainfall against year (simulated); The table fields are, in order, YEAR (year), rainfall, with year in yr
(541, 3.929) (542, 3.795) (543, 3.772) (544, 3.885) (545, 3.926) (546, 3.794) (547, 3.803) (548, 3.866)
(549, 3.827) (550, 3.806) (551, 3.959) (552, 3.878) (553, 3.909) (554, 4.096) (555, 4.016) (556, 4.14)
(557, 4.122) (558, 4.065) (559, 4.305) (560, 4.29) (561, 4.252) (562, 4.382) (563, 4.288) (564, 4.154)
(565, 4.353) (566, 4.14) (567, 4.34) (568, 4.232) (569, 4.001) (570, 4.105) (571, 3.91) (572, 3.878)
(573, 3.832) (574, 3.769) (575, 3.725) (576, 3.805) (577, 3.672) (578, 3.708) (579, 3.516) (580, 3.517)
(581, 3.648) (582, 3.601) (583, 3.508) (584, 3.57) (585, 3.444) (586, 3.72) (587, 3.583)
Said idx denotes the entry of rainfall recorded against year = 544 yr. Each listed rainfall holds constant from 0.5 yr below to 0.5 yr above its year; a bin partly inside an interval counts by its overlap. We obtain 3.885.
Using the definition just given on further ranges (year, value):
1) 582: 3.601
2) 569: 4.001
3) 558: 4.065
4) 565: 4.353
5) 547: 3.803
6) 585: 3.444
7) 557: 4.122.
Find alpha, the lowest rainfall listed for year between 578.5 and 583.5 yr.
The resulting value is 3.508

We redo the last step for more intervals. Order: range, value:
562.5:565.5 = 4.154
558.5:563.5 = 4.252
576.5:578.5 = 3.672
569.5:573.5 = 3.832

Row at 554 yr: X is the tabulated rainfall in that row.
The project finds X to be 4.096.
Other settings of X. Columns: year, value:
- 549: 3.827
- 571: 3.91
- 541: 3.929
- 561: 4.252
